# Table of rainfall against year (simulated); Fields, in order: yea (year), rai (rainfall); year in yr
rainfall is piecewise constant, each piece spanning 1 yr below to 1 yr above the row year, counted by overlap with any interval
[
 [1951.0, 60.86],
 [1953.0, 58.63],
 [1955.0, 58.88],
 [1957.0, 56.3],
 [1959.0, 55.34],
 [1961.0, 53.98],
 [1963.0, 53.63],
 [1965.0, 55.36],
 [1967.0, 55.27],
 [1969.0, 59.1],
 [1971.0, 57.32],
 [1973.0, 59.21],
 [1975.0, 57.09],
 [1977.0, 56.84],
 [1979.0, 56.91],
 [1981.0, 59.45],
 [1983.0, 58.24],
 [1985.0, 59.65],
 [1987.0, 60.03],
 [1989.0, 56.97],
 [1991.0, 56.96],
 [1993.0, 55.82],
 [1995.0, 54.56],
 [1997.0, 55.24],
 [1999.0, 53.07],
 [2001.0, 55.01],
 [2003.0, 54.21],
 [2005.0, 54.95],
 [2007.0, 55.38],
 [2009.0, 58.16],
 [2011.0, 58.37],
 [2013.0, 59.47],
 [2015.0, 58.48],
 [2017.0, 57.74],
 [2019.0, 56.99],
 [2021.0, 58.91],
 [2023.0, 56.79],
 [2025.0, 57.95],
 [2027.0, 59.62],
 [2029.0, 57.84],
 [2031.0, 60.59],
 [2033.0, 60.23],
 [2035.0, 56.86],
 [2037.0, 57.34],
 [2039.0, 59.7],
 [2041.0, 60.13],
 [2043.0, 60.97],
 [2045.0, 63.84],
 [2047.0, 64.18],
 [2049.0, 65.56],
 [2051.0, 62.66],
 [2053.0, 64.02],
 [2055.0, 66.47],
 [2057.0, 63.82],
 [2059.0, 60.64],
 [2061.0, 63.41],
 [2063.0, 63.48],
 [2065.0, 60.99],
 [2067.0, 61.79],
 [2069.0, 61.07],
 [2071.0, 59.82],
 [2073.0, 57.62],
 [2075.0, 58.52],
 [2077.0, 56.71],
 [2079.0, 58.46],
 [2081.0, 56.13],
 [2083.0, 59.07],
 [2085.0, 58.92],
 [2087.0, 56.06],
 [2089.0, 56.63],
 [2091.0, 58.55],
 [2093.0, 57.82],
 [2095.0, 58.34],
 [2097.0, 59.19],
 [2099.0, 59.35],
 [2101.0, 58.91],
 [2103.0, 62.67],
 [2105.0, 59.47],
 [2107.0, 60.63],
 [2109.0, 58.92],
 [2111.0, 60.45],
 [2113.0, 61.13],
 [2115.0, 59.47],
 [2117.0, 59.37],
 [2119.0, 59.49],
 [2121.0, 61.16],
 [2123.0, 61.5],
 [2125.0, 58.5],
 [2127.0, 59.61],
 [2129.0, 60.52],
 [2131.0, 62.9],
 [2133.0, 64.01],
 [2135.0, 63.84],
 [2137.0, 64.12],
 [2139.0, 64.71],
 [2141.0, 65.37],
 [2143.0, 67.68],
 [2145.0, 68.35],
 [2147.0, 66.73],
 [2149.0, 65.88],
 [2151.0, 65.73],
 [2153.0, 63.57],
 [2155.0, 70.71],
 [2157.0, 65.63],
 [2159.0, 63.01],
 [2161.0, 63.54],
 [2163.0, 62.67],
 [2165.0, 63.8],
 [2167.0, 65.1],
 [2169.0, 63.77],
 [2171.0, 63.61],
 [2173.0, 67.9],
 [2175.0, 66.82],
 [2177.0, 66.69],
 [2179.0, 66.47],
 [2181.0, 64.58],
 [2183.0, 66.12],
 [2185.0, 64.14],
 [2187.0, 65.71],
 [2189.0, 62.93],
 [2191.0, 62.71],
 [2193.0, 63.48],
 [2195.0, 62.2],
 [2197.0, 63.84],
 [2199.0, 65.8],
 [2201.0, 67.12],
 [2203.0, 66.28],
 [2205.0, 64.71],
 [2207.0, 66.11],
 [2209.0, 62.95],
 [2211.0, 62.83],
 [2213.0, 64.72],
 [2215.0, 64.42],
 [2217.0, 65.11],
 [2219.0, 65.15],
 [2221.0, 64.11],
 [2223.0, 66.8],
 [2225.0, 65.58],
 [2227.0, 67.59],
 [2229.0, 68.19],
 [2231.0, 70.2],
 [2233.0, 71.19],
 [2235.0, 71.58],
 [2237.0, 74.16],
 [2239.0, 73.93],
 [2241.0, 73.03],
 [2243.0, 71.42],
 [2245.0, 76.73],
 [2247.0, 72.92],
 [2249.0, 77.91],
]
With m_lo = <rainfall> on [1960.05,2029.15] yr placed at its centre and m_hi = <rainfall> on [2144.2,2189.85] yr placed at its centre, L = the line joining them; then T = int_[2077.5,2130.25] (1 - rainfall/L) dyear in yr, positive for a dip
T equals 2.6 yr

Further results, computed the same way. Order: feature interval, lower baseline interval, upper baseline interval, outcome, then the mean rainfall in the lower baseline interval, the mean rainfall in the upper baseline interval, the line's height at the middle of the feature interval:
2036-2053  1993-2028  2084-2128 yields -1.3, 56.7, 59.4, 57.7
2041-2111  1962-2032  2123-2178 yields 0.6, 57.2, 64.6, 61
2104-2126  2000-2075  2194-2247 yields 1.1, 59.8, 67.6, 63.1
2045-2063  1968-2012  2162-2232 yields -1.3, 56.9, 65.1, 59.5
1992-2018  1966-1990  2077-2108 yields 0.9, 58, 58.6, 58.2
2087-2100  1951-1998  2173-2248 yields 0.8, 57.1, 67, 62.1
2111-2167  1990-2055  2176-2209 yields -0.5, 58.6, 64.9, 62.9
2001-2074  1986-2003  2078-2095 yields -4.1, 55.9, 57.7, 56.7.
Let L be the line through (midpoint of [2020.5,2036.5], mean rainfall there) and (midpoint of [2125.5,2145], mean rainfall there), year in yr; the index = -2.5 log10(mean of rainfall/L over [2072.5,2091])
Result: 0.06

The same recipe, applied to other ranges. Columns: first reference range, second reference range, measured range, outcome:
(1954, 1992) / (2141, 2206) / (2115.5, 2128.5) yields 0.06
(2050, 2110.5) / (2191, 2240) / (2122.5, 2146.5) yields -0.02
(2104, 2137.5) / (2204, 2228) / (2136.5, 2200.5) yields -0.04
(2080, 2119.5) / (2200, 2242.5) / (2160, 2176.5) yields -0.02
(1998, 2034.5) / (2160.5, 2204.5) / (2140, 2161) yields -0.05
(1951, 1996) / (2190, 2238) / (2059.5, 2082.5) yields 0.02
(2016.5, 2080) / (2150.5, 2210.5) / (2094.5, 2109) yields 0.04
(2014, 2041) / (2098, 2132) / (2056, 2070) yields -0.05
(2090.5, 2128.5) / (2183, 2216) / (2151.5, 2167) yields -0.04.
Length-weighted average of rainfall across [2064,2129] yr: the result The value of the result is 59.3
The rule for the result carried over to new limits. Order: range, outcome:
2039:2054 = 62.8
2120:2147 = 63.4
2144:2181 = 65.5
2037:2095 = 60.5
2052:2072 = 62.6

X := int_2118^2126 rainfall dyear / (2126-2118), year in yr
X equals 60.2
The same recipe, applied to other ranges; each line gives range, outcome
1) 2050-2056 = 64.4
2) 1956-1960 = 55.8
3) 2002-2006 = 54.6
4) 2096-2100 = 59.3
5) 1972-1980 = 57.5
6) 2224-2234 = 68.5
